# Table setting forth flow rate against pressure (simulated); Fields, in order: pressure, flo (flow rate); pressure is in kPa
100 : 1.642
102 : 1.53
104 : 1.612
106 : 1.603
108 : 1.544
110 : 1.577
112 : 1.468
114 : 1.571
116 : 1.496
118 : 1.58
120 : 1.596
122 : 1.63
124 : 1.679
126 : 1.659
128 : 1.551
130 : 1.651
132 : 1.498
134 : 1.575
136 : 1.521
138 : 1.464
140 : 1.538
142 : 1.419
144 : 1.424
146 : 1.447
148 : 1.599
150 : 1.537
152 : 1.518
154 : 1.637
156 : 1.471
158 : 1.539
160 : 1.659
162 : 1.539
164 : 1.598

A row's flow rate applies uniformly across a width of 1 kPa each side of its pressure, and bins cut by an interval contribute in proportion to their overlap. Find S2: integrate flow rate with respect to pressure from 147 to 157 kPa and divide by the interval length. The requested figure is 1.55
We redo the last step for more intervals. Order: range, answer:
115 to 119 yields 1.54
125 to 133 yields 1.59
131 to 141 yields 1.52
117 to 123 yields 1.6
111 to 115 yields 1.52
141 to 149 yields 1.47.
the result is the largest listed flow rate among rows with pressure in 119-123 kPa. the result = 1.63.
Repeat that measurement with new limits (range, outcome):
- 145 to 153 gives 1.599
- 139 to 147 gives 1.538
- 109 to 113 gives 1.577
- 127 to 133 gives 1.651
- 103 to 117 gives 1.612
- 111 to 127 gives 1.679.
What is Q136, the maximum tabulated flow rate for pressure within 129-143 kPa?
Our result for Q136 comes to 1.651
